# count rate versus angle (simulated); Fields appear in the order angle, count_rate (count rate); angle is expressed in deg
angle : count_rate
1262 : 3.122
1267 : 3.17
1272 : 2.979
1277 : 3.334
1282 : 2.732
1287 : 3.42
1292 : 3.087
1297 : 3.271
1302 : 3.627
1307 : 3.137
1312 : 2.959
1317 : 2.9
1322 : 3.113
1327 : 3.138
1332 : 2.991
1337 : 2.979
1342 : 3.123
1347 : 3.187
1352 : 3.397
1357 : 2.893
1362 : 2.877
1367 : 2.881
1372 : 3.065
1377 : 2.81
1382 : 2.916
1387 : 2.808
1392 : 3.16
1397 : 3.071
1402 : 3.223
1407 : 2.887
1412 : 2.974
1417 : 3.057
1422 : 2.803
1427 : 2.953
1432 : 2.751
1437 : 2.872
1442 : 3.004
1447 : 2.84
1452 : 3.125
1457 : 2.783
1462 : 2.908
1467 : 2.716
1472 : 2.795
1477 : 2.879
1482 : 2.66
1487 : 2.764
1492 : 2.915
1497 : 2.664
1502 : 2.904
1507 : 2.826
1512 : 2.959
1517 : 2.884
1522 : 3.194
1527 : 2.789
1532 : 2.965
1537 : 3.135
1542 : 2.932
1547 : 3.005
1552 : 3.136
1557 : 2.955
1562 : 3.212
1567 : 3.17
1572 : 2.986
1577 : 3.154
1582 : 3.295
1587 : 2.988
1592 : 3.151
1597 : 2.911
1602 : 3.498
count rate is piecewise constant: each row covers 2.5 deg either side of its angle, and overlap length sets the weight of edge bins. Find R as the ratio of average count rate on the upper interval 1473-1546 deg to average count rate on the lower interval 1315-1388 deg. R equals 0.96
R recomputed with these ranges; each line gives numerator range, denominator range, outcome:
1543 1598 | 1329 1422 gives 1.03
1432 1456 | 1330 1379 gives 0.97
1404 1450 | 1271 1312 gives 0.91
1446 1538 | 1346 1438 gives 0.97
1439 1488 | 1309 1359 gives 0.93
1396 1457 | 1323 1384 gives 0.98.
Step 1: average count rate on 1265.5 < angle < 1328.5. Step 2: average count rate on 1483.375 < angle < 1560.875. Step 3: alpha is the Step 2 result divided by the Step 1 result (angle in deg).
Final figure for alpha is 0.93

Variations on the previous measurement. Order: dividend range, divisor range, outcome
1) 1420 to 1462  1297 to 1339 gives 0.93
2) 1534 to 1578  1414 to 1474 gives 1.06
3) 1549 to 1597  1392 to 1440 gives 1.05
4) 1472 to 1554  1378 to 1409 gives 0.97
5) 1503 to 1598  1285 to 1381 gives 0.98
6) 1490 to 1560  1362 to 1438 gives 1.00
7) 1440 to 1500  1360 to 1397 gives 0.96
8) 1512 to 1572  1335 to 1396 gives 1.01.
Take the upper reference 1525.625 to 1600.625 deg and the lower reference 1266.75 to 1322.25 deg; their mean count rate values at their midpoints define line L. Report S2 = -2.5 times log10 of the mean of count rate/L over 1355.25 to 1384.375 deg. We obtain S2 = 0.08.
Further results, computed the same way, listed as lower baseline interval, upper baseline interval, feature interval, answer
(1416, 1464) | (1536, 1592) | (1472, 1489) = 0.07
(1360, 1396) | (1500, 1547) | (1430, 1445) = 0.03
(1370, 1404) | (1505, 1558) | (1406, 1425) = 0.02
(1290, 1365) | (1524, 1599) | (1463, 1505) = 0.10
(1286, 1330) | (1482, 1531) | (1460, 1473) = 0.05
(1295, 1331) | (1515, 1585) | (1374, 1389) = 0.10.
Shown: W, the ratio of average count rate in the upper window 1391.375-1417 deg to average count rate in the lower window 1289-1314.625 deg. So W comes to 0.95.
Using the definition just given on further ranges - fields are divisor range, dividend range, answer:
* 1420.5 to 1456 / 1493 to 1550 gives 1.01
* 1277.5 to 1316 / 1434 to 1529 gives 0.90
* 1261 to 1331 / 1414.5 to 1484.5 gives 0.91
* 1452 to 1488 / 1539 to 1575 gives 1.09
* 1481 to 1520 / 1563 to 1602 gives 1.10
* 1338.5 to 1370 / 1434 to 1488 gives 0.93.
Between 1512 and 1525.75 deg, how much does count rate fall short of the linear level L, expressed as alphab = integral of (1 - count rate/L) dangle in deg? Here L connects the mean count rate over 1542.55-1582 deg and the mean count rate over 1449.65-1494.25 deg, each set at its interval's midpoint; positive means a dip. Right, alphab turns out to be -0.1 deg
